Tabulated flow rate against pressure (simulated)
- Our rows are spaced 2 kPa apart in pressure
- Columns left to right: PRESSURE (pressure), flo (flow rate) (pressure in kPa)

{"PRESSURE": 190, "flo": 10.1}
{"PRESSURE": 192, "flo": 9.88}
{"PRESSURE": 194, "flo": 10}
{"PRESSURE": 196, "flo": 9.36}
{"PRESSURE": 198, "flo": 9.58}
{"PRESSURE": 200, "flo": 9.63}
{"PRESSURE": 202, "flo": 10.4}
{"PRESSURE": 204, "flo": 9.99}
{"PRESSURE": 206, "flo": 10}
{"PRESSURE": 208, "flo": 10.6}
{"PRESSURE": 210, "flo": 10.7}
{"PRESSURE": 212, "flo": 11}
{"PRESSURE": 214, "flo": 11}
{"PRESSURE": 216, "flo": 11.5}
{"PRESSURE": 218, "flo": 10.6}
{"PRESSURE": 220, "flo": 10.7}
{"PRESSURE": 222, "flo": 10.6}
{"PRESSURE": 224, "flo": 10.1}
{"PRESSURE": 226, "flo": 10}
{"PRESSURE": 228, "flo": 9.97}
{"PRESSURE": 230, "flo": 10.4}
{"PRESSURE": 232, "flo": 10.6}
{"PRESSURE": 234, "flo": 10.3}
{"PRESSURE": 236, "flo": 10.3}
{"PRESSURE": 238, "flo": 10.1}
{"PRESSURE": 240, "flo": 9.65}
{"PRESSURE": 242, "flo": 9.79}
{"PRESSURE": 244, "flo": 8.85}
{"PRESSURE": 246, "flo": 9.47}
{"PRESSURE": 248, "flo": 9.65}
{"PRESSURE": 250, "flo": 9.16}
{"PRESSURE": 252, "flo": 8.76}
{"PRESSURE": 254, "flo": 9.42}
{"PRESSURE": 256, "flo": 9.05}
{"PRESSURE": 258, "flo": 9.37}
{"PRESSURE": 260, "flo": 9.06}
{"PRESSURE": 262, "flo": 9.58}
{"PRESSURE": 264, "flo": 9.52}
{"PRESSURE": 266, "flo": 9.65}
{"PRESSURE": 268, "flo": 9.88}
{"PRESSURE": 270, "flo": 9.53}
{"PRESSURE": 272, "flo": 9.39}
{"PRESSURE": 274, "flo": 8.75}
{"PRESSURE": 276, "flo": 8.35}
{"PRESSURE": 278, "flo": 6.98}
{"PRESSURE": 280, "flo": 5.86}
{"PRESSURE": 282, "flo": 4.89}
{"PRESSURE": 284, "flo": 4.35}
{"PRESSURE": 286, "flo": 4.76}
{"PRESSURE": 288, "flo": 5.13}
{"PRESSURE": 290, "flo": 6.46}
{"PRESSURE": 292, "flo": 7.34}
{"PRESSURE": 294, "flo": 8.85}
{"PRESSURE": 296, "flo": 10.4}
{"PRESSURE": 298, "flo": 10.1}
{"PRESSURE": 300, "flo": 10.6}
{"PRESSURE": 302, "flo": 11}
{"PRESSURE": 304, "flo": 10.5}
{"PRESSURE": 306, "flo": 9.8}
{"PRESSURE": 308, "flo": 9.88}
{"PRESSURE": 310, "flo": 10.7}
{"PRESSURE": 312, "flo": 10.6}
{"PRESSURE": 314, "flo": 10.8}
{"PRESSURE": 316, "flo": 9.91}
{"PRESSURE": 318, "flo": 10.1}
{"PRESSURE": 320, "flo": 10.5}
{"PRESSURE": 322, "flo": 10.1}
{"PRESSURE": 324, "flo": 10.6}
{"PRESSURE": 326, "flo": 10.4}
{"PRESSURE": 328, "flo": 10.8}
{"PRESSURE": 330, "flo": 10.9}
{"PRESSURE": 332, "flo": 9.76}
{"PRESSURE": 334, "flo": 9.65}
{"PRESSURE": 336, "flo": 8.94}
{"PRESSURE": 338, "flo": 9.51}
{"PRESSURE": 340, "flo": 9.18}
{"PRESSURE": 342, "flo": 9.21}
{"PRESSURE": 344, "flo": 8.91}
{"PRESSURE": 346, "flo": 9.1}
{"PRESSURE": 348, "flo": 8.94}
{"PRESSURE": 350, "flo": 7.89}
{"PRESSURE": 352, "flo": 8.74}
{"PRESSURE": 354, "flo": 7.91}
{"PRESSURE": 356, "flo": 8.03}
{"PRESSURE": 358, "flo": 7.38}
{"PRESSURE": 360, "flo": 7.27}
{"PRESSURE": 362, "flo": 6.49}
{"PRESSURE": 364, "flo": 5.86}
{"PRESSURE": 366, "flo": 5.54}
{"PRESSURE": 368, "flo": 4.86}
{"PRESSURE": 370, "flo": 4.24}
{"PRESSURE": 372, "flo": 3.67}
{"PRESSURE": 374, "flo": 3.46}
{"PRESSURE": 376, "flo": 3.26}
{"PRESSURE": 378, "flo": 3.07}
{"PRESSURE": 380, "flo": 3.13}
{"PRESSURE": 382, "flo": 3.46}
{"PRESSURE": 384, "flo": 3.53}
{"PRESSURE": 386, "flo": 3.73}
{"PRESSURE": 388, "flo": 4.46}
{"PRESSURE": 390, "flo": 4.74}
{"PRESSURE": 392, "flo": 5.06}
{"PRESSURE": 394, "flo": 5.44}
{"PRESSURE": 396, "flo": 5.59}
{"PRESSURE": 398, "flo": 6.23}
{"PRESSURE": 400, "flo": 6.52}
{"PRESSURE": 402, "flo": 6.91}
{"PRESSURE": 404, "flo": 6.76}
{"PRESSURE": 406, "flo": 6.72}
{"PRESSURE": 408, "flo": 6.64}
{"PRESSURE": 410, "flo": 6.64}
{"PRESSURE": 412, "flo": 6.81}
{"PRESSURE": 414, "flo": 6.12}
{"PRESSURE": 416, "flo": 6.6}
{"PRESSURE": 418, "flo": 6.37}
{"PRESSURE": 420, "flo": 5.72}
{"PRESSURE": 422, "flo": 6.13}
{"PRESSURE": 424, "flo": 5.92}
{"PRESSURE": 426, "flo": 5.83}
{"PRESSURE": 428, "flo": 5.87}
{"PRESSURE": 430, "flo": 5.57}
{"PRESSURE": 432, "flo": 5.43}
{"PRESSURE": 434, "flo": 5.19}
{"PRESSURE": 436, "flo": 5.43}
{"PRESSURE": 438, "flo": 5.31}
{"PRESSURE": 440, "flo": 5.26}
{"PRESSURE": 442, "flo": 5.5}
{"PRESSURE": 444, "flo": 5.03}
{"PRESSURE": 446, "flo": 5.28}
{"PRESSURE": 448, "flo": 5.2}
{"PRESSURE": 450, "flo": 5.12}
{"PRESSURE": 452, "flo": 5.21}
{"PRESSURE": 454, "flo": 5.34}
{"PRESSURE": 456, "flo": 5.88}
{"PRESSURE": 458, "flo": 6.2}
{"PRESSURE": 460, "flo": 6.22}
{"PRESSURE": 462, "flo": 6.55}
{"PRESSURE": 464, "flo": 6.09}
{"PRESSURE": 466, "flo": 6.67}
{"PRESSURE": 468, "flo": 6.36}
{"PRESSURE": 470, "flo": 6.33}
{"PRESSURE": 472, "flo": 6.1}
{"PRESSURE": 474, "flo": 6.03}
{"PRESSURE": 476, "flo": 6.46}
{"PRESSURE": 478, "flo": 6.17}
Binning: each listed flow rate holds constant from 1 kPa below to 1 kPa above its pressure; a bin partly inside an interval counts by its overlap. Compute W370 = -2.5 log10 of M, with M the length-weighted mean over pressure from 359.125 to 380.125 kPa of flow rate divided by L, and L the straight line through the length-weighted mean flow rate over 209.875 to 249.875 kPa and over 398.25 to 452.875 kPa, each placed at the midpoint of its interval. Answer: 0.466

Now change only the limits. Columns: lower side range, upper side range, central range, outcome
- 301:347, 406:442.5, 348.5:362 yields 0.13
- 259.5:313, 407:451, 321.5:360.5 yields -0.22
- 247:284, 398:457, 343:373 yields 0.01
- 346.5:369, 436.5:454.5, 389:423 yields -0.01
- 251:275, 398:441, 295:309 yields -0.21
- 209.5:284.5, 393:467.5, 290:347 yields -0.22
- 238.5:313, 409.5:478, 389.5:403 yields 0.15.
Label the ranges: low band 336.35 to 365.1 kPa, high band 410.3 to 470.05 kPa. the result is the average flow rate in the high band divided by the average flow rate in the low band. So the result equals 0.71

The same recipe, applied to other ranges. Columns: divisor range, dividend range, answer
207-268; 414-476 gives 0.58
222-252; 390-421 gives 0.63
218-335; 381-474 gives 0.61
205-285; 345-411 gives 0.61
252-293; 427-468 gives 0.71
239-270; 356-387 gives 0.50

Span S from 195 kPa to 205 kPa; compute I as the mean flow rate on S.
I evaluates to 9.79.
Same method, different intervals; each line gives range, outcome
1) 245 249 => 9.56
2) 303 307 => 10.2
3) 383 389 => 3.91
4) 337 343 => 9.3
